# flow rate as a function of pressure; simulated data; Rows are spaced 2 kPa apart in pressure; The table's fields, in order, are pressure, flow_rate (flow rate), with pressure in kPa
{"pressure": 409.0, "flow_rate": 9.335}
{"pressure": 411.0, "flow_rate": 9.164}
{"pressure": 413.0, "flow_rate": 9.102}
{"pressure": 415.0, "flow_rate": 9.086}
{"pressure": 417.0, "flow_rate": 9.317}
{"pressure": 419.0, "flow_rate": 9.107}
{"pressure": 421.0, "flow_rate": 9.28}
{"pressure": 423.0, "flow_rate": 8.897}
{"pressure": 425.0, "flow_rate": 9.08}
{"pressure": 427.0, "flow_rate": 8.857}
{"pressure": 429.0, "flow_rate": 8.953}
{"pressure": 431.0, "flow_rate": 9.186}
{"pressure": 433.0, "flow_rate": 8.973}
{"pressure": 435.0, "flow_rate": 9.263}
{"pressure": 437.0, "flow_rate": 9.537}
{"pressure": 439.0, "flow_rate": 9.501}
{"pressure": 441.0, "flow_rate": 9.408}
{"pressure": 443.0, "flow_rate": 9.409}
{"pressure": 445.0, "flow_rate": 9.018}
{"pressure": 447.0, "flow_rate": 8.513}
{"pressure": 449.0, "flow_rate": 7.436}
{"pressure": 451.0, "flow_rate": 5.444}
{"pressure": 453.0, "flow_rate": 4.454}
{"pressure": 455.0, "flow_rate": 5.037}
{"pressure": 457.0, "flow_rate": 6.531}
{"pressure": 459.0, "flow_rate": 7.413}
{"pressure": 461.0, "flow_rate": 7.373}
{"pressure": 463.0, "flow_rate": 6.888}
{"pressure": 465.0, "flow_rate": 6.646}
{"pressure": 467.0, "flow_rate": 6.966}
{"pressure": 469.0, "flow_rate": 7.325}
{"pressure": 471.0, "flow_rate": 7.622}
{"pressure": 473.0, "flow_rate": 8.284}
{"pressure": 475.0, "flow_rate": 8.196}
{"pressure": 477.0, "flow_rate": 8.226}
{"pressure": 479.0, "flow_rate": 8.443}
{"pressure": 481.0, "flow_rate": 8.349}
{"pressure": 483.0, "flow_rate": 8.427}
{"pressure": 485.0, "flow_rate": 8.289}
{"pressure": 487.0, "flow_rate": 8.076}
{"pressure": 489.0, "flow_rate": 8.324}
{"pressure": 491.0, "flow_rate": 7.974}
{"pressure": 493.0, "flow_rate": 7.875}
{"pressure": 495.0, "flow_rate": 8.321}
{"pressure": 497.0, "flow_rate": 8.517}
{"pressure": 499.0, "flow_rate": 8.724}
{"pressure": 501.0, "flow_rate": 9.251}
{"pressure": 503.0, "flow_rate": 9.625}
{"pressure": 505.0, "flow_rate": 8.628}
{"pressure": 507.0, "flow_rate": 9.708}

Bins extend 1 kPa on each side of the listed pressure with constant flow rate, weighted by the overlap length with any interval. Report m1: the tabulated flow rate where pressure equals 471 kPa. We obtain 7.622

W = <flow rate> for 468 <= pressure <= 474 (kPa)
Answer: 7.74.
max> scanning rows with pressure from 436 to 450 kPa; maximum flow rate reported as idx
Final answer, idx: 9.537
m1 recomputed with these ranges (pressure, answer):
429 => 8.953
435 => 9.263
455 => 5.037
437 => 9.537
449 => 7.436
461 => 7.373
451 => 5.444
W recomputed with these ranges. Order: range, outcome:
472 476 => 8.24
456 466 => 6.97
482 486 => 8.36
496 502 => 8.83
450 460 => 5.78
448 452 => 6.44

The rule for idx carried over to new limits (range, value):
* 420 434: 9.28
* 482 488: 8.427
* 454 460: 7.413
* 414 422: 9.317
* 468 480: 8.443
